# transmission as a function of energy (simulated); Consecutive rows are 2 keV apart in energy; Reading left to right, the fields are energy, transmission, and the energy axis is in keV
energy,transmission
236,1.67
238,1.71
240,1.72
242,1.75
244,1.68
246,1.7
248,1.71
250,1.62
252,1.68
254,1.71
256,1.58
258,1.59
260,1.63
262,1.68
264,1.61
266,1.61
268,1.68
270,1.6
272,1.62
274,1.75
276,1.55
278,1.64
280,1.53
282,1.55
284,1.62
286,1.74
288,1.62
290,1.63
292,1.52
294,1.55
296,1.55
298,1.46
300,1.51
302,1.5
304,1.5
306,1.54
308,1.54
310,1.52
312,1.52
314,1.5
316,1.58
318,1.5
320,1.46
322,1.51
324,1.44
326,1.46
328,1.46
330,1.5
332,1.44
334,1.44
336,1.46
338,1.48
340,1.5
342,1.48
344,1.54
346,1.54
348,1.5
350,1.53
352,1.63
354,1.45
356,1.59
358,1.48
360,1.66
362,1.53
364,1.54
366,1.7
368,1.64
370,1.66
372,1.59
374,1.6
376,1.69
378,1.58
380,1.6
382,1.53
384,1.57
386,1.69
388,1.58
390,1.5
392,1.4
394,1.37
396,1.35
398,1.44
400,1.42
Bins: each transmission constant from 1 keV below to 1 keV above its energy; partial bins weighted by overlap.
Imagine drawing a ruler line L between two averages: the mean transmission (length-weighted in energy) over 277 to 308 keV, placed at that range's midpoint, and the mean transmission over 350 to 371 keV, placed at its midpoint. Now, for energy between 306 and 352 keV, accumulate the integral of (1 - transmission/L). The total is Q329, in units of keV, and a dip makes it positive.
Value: 2.2 keV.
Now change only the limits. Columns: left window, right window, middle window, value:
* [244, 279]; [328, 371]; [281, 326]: 1.6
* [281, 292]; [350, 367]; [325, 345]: 1.4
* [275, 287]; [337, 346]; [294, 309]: 0.5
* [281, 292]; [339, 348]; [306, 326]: 0.8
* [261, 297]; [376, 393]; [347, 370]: 0.1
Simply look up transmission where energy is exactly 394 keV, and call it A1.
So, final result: 1.37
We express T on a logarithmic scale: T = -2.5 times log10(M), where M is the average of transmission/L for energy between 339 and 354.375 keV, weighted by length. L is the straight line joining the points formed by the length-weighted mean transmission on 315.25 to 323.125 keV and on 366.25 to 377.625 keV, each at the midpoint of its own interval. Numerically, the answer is 0.04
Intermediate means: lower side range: 1.51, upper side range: 1.64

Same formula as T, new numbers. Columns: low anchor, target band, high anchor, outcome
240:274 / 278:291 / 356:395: 0.014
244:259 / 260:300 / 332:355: 0.004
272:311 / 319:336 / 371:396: 0.071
